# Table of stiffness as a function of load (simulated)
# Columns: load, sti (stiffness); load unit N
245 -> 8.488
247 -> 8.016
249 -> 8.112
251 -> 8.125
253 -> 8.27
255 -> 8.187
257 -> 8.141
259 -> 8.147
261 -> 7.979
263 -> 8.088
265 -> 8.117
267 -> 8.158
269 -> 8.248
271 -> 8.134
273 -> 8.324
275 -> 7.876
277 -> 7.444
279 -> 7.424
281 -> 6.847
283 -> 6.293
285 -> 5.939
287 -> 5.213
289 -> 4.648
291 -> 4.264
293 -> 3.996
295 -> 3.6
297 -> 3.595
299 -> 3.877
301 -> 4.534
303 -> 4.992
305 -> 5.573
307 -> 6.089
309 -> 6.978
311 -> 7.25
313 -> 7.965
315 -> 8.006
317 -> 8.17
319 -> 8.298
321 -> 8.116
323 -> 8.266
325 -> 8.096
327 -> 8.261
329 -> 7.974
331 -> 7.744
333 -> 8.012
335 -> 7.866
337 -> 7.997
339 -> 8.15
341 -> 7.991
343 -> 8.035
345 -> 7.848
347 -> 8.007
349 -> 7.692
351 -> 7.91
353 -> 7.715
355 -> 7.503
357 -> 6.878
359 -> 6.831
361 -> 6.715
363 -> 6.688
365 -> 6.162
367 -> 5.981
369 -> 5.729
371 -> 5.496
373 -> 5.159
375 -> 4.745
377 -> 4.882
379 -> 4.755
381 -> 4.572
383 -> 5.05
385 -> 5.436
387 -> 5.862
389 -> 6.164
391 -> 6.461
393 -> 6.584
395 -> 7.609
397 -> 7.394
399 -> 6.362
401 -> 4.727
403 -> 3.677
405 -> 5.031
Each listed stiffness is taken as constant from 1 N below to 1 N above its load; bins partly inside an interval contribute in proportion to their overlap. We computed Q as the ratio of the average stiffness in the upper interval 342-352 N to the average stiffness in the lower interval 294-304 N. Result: 1.9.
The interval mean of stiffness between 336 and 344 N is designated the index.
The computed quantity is 8.04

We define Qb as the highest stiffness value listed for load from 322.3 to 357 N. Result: 8.266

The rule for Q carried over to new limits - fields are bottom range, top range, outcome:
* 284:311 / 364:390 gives 1.09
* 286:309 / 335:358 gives 1.66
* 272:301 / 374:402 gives 1.02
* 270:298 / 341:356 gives 1.31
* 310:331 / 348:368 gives 0.87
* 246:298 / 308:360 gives 1.12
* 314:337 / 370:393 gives 0.67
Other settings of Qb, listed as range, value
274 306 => 7.876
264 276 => 8.324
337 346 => 8.15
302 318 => 8.17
